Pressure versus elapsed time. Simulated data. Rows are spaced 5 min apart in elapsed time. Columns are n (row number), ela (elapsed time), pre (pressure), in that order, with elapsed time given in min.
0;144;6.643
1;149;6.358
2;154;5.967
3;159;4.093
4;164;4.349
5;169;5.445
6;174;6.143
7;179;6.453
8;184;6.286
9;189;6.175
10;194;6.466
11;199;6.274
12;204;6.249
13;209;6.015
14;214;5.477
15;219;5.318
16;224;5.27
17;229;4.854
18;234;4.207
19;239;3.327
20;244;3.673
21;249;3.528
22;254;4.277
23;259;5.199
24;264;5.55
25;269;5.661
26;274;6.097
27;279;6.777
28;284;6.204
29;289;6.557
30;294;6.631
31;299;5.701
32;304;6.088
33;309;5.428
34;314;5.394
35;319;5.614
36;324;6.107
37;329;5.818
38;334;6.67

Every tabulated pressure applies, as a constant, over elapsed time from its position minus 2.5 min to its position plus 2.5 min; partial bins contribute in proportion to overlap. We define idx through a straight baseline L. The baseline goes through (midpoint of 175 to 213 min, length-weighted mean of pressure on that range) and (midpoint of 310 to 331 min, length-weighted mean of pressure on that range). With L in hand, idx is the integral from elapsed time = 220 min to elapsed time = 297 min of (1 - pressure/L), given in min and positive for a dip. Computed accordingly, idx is 9.8 min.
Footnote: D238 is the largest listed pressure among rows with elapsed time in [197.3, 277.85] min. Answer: 6.274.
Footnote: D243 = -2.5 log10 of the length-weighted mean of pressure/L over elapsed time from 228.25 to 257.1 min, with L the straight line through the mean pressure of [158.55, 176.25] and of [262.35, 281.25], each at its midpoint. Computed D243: 0.41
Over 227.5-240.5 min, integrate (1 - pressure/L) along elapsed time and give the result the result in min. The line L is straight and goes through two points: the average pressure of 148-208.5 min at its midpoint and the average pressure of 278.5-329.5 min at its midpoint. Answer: 3.9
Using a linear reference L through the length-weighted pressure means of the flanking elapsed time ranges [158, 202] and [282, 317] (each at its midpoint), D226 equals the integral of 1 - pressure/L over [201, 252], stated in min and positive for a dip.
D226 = 9.3 min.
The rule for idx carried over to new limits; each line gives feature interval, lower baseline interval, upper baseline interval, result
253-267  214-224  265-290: 2.0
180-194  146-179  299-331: -1.9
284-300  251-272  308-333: -2.6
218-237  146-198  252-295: 3.3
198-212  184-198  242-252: -1.2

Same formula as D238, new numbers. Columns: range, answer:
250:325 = 6.777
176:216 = 6.466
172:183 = 6.453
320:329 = 6.107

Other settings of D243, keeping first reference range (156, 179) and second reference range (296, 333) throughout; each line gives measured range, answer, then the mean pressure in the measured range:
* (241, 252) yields 0.46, 3.62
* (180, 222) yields -0.14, 6.04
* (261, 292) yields -0.09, 6.13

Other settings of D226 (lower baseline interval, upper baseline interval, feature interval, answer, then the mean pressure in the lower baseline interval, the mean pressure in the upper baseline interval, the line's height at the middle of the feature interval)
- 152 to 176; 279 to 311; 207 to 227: 0.3 min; 5.16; 6.16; 5.57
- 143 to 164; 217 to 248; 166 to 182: -2.3 min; 5.53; 4.38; 5.24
